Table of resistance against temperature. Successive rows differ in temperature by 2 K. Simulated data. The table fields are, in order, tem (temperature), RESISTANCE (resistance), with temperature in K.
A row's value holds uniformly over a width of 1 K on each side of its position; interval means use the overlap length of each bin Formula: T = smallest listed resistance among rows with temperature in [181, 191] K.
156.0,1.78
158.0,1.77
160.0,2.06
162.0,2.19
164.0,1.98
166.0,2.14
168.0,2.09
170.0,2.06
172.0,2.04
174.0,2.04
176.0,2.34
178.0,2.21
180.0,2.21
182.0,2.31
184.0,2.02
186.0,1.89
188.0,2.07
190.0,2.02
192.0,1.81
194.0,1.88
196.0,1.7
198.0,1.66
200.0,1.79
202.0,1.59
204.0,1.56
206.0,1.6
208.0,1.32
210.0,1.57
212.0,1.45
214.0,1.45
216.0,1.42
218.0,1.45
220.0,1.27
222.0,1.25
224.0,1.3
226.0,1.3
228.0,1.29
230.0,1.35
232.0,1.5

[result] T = 1.89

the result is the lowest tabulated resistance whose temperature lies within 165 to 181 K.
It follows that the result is 2.04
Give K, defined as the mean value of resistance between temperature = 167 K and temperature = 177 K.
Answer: 2.11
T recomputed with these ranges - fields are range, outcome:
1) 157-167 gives 1.77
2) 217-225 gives 1.25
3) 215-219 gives 1.42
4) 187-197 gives 1.7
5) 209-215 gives 1.45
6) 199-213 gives 1.32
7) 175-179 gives 2.21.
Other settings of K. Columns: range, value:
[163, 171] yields 2.07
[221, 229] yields 1.28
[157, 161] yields 1.92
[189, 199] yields 1.81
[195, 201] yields 1.72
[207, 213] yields 1.45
